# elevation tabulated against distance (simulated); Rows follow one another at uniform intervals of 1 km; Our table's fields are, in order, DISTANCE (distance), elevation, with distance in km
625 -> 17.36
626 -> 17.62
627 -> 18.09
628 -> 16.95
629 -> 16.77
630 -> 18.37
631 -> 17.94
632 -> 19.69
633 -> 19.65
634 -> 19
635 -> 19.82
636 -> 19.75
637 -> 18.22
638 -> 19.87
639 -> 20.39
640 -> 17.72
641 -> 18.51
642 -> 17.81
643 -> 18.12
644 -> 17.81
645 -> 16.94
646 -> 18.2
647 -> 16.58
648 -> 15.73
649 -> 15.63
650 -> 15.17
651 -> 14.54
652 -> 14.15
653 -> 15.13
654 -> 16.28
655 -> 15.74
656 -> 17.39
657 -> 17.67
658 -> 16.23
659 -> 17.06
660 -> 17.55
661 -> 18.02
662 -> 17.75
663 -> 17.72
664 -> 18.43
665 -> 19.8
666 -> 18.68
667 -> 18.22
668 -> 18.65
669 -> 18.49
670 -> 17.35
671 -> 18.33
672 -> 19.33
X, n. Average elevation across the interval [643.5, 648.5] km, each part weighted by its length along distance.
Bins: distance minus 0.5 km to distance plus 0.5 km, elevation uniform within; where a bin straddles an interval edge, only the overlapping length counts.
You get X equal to 17.1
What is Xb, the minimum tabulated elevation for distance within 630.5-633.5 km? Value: 17.94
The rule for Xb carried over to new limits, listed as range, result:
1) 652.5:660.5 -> 15.13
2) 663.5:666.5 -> 18.43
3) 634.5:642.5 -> 17.72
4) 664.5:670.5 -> 17.35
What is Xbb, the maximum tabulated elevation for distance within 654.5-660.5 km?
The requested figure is 17.67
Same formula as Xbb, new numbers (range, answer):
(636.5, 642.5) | 20.39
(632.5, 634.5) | 19.65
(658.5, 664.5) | 18.43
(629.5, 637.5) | 19.82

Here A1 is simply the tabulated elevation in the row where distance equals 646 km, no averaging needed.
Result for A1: 18.2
